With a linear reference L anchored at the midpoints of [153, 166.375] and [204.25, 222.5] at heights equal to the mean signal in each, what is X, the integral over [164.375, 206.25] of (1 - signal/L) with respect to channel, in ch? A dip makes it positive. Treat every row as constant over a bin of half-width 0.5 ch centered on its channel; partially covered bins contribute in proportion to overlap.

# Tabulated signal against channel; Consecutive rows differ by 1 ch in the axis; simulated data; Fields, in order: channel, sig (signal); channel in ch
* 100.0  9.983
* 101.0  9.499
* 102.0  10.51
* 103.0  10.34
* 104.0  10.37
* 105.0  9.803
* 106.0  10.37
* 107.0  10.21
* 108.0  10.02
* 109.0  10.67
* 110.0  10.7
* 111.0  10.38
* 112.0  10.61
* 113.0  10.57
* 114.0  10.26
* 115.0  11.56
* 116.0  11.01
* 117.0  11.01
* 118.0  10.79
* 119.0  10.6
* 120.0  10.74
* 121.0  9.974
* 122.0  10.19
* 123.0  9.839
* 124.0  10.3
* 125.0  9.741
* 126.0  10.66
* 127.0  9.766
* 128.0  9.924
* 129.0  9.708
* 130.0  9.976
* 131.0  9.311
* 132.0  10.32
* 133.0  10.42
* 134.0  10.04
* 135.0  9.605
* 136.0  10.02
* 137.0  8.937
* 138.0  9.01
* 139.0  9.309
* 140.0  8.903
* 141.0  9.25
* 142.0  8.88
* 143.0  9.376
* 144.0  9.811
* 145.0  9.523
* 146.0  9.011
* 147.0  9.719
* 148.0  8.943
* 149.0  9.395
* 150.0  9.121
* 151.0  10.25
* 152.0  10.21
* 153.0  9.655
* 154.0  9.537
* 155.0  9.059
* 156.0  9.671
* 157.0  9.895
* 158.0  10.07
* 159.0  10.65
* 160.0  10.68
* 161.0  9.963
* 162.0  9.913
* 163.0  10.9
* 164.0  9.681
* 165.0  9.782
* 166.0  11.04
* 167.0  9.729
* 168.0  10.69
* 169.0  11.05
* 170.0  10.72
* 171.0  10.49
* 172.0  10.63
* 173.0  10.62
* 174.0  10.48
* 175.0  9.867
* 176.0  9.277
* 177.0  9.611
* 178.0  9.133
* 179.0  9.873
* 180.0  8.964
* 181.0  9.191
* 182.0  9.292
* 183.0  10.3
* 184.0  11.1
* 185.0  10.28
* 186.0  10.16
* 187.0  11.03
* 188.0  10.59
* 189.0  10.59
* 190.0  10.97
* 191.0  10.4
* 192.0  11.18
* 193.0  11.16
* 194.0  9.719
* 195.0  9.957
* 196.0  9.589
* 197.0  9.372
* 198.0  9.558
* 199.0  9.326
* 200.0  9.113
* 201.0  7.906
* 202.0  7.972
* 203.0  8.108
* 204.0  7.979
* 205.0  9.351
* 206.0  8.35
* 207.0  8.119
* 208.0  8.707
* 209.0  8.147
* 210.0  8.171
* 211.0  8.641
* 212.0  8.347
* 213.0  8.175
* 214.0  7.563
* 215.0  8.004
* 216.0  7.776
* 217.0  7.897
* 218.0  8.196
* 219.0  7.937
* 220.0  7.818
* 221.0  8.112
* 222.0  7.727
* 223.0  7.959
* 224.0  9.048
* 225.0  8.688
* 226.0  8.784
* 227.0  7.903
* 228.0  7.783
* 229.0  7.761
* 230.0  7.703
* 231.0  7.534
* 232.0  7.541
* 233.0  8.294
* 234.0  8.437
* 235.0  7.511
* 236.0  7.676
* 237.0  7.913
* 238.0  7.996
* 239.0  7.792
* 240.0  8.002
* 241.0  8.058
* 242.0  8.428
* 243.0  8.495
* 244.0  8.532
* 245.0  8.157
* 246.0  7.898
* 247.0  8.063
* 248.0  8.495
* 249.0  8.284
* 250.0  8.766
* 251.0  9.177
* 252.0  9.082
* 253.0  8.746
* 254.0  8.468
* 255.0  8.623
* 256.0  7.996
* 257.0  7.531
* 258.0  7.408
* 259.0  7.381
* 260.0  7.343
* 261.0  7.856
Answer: -3.3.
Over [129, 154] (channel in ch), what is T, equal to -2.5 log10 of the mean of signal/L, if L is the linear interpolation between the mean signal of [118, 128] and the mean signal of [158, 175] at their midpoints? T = 0.08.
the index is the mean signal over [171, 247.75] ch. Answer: 8.86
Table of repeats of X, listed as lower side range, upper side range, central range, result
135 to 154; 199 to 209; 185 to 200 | -2.8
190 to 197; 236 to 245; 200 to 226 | 3.3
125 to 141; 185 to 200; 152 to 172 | -0.4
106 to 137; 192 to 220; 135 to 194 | -3.2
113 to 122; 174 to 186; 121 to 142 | 1.5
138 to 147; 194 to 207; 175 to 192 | -2.0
